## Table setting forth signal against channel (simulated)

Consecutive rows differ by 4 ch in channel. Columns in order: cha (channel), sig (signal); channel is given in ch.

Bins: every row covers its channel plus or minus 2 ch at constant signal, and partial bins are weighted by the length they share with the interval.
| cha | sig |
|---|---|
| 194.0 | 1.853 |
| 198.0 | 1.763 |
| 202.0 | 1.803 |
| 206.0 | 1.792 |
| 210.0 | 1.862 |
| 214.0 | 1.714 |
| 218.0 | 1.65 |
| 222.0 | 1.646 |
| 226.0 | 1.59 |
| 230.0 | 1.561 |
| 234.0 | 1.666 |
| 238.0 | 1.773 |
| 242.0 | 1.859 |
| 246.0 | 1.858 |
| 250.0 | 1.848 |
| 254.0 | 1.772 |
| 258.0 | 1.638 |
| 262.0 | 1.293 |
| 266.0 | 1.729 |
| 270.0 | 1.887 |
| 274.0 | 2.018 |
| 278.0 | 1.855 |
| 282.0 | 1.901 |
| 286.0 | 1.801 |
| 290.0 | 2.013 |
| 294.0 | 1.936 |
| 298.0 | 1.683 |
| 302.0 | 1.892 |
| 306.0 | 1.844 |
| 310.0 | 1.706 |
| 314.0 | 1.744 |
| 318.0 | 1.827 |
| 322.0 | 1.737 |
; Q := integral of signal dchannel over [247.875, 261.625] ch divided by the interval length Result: 1.7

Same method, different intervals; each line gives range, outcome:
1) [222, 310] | 1.78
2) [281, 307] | 1.87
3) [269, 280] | 1.92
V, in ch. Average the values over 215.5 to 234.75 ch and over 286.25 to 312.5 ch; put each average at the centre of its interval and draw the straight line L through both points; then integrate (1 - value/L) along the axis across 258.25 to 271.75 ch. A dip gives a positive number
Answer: 0.8 ch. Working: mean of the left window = 1.62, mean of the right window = 1.84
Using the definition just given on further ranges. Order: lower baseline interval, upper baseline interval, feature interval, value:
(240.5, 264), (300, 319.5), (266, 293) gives -2.3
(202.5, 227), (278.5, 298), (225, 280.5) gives 1.9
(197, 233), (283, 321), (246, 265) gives 1.0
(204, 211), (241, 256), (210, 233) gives 2.2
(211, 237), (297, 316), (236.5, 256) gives -1.6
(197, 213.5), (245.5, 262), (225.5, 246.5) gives 0.3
